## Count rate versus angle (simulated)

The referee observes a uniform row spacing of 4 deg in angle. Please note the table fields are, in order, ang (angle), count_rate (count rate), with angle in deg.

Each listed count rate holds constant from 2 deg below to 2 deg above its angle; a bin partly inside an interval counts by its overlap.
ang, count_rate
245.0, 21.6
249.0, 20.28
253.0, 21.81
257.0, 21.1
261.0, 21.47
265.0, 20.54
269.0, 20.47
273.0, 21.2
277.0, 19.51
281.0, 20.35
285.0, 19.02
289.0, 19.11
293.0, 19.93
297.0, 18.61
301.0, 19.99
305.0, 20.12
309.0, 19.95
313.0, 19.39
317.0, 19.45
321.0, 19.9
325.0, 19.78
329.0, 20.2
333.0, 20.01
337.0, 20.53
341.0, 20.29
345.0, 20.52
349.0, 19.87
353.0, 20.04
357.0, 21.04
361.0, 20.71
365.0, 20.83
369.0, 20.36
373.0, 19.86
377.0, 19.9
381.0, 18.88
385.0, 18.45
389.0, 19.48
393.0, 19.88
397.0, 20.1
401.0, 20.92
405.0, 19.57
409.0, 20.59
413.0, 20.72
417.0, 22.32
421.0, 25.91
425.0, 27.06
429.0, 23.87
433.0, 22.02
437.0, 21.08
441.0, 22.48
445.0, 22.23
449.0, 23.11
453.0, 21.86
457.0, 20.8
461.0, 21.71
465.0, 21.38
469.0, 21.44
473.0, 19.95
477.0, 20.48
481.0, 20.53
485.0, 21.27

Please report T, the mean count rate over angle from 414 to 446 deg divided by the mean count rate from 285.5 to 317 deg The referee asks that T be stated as 1.2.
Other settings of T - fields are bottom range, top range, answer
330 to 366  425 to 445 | 1.12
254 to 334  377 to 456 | 1.08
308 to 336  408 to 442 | 1.16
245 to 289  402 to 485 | 1.07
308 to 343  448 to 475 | 1.07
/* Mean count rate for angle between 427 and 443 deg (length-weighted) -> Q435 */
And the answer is 22.4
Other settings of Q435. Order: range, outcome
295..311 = 19.7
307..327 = 19.7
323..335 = 20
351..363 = 20.6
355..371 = 20.7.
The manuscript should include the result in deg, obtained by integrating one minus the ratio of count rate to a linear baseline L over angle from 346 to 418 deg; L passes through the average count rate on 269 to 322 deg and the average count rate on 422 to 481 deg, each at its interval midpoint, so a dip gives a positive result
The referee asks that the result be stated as 3.0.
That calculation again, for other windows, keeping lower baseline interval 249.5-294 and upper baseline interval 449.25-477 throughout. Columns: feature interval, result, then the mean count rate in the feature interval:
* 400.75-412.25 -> 0.4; 20.3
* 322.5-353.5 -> 0.8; 20.2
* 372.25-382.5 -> 0.7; 19.5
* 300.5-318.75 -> 0.7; 19.8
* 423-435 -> -1.8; 24.3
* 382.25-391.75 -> 0.9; 19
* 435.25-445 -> -0.3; 21.9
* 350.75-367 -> 0.1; 20.6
